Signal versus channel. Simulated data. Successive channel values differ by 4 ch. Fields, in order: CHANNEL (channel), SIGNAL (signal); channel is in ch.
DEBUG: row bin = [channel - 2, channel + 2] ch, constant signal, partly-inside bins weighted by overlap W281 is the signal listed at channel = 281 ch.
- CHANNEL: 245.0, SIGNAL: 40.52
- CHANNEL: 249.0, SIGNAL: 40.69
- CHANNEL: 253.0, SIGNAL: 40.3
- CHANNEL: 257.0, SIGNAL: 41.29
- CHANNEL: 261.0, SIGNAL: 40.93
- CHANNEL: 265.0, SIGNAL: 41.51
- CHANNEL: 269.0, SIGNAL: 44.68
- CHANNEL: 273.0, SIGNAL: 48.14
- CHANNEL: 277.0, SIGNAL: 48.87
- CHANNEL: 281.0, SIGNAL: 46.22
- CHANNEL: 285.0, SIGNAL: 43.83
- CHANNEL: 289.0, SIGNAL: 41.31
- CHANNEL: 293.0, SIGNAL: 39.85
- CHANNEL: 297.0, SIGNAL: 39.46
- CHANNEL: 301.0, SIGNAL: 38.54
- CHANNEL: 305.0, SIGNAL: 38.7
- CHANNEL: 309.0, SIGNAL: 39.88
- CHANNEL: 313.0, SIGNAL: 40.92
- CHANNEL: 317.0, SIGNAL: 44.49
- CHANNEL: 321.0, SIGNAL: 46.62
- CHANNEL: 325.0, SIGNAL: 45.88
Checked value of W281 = 46.22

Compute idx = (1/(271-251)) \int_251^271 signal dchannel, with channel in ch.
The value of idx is 41.7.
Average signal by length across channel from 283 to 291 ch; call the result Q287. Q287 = 42.6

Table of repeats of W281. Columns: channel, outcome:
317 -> 44.49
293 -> 39.85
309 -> 39.88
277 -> 48.87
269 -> 44.68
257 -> 41.29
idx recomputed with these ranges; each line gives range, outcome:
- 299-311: 39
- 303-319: 41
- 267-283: 47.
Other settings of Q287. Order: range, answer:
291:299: 39.7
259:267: 41.2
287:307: 39.6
